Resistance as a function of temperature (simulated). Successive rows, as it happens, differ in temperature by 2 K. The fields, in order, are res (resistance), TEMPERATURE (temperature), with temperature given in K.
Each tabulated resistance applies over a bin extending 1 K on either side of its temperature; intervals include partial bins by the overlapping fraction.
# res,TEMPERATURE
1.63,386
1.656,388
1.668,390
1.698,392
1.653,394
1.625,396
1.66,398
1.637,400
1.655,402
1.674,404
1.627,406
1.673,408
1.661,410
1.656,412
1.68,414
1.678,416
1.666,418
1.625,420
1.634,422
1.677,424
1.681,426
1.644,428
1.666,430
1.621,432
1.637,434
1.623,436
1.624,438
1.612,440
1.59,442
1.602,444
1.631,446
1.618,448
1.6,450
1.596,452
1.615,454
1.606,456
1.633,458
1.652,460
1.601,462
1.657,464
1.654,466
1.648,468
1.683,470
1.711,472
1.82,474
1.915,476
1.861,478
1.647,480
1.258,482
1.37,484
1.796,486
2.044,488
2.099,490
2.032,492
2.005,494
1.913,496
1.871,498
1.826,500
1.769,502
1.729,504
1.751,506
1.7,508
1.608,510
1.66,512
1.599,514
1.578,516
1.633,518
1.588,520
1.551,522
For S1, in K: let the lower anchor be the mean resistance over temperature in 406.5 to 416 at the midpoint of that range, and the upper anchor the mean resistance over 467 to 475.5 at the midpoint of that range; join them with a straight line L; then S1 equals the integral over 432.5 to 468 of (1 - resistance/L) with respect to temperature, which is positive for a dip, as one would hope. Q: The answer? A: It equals 1.8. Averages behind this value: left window 1.67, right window 1.73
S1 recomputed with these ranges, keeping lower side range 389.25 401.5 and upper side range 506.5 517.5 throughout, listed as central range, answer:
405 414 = 0.0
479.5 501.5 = -2.3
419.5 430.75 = 0.0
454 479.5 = -0.9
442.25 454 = 0.3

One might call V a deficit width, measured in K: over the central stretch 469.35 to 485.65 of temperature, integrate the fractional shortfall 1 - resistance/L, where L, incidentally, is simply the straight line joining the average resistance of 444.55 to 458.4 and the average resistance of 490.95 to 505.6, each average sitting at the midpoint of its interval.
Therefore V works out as 0.86 K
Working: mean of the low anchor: 1.61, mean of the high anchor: 1.87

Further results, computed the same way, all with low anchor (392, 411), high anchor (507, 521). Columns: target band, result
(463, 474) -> -0.32 K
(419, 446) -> 0.20 K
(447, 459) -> 0.21 K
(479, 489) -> 0.05 K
